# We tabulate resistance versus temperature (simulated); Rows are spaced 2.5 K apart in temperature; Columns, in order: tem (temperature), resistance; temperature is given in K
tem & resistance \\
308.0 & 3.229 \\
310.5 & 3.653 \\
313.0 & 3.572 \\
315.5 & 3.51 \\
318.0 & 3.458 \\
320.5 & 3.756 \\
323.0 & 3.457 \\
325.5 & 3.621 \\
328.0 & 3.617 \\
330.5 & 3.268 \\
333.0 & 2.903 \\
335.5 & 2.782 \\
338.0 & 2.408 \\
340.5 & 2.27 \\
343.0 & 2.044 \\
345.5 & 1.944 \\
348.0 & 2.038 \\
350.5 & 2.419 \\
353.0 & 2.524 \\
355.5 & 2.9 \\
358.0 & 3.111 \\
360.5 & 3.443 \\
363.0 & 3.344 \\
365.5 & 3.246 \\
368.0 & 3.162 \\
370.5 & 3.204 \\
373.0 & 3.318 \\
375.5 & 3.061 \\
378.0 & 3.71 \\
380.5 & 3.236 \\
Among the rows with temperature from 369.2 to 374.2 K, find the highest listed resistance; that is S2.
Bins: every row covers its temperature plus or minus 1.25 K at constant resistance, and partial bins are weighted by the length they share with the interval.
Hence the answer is 3.318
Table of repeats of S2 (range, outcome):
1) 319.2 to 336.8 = 3.756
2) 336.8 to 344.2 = 2.408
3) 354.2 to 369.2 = 3.443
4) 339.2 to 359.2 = 3.111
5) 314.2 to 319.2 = 3.51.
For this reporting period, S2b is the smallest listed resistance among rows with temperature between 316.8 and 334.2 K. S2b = 2.903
